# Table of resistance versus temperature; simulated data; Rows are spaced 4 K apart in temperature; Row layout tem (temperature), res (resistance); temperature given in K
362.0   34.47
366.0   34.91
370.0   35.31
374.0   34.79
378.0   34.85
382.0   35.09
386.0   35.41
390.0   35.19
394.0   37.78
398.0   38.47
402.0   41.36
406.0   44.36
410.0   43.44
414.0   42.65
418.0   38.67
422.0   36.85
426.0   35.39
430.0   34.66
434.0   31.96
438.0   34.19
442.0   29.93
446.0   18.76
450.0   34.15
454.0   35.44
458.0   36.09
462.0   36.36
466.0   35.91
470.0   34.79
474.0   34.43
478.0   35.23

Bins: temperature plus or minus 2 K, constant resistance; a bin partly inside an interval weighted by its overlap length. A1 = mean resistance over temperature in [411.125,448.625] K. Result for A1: 33.9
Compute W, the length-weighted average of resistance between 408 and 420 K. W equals 41.6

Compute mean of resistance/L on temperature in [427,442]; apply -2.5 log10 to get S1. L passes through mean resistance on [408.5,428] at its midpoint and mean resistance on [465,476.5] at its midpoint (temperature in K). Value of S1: 0.14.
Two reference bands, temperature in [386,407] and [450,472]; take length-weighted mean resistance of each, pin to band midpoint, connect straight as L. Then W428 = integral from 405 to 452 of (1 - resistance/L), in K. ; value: 2.6 K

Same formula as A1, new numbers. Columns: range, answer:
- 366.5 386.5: 35.1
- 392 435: 38.8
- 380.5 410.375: 38.7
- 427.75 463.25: 32.3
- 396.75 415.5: 42.2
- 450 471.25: 35.6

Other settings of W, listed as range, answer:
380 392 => 35.2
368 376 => 35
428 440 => 33.6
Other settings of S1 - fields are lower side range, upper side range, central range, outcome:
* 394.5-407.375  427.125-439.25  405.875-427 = -0.07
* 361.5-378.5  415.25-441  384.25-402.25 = -0.07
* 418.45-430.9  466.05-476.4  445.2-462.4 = 0.08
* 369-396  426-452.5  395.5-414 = -0.23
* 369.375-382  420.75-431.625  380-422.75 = -0.11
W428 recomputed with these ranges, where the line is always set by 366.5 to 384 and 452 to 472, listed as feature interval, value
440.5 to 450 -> 2.53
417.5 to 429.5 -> -0.36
